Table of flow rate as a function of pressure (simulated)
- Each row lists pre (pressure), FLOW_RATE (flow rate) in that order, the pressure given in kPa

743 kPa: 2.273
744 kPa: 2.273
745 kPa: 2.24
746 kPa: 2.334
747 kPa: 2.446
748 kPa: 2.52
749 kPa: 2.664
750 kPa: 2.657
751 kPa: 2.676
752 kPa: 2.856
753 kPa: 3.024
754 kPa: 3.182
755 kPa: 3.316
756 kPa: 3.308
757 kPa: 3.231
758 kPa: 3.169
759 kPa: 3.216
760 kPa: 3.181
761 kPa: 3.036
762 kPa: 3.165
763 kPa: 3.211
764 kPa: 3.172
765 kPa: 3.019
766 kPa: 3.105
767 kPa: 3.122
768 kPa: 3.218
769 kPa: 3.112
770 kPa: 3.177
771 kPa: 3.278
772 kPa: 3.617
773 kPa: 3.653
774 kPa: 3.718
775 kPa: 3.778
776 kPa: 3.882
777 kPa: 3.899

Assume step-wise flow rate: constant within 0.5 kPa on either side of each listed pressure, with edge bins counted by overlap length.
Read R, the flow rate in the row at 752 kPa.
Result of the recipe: 2.856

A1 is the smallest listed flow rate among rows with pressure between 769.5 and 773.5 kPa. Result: 3.177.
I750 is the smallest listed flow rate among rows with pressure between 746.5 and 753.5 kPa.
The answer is 2.446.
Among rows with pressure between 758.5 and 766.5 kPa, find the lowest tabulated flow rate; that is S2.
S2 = 3.019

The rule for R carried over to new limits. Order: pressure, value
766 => 3.105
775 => 3.778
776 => 3.882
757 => 3.231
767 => 3.122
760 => 3.181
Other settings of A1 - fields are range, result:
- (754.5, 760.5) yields 3.169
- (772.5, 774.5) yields 3.653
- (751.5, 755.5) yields 2.856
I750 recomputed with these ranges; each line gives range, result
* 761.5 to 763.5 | 3.165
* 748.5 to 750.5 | 2.657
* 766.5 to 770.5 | 3.112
